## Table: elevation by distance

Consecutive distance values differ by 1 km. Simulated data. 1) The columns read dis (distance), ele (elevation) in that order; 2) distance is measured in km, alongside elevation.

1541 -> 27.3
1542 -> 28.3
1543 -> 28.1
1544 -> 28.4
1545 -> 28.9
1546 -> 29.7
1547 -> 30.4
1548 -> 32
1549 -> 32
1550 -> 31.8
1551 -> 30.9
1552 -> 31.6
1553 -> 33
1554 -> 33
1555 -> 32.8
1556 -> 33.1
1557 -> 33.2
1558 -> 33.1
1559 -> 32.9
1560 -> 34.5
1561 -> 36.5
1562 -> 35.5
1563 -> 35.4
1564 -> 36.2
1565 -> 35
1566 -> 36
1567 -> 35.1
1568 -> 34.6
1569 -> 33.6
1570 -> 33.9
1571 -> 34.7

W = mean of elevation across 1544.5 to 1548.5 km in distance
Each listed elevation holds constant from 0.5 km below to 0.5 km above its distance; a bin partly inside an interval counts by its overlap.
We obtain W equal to 30.2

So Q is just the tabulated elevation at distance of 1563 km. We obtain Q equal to 35.4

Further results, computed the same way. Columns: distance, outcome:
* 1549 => 32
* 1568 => 34.6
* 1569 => 33.6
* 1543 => 28.1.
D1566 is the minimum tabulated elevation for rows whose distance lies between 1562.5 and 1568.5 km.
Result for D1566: 34.6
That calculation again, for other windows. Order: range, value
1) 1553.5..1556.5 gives 32.8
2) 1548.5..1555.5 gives 30.9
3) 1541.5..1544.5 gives 28.1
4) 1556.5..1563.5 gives 32.9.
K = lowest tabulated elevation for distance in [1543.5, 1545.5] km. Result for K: 28.4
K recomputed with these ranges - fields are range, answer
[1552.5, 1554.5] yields 33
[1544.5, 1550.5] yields 28.9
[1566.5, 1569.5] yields 33.6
